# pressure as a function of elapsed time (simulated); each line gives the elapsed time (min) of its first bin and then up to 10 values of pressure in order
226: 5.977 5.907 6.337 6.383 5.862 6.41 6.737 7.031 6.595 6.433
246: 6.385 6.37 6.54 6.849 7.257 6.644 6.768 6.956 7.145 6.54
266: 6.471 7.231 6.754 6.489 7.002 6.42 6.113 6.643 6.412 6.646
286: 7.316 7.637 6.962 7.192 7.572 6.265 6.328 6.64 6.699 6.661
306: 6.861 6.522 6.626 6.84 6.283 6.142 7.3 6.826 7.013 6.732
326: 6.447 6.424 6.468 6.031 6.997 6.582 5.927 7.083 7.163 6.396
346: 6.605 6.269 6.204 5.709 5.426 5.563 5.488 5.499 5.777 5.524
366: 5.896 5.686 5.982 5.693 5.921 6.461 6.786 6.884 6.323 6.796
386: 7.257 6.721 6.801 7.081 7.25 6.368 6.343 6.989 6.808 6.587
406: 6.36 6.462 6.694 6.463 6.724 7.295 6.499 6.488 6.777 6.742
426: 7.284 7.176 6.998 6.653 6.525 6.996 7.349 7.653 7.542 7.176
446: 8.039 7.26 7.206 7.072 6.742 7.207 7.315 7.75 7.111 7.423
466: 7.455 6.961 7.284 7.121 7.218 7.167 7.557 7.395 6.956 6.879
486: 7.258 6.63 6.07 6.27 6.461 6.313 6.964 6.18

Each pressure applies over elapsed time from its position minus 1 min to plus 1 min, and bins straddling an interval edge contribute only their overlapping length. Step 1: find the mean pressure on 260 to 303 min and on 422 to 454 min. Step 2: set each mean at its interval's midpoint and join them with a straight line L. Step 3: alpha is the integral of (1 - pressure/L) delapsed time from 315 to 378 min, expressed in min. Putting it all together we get 6.3 min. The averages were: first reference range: 6.79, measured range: 6.24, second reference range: 7.15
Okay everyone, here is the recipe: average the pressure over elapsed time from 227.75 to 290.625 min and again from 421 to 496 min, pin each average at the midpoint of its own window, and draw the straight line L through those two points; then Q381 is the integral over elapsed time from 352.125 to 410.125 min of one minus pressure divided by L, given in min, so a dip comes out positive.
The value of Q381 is 5.2 min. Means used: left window 6.67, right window 7.09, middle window 6.31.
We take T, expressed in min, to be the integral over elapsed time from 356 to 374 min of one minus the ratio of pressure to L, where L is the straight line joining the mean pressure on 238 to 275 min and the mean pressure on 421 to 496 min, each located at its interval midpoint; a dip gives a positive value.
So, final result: 3.20 min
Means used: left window 6.75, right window 7.09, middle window 5.7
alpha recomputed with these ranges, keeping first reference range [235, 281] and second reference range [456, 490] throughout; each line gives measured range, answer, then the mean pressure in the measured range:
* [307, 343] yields 1.1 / 6.63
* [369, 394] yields 1.4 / 6.59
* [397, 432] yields 1.5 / 6.74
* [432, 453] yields -0.4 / 7.25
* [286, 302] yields -0.4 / 6.95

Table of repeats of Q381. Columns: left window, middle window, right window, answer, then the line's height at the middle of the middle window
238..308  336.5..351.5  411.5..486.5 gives 0.9 min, 6.91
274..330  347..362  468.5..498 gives 2.3 min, 6.78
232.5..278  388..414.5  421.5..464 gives 1.4 min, 7.07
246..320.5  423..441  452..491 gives 0.0 min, 7.05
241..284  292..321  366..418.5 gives -0.3 min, 6.64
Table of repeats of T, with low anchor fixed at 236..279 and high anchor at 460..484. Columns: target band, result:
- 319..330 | 0.3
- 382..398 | 0.5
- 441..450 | -0.4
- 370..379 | 1.0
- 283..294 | -0.7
